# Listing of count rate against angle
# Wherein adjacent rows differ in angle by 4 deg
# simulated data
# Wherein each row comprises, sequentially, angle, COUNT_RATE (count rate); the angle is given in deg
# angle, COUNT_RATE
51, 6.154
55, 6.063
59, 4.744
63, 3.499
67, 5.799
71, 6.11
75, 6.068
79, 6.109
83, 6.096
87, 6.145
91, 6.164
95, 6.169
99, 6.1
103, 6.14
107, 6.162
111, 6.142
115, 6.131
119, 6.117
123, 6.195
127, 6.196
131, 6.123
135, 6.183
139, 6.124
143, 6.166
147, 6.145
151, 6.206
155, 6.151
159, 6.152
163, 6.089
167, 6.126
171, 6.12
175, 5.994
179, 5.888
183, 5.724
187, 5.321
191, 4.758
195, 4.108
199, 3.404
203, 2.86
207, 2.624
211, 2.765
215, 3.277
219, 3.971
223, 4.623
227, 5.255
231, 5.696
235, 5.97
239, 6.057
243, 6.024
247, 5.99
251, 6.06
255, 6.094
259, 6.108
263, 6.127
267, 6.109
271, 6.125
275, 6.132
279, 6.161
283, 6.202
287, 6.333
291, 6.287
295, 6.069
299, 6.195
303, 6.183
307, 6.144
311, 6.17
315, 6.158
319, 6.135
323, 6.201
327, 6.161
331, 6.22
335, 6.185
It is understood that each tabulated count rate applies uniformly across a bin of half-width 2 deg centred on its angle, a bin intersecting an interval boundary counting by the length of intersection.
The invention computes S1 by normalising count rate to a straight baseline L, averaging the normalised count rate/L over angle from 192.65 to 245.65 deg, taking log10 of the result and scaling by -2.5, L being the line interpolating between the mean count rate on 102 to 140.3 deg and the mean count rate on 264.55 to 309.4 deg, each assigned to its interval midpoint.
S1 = 0.37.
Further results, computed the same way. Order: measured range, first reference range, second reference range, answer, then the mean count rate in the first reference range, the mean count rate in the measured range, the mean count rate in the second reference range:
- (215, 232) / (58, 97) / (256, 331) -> 0.28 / 5.71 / 4.65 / 6.17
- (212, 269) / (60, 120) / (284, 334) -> 0.12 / 5.91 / 5.48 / 6.19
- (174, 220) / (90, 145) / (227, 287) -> 0.41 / 6.15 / 4.19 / 6.04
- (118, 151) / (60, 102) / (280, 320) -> -0.05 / 5.81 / 6.16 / 6.19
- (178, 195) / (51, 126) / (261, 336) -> 0.15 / 5.9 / 5.24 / 6.17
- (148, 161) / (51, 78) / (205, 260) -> -0.18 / 5.46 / 6.17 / 5.02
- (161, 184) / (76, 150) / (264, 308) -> 0.03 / 6.14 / 6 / 6.18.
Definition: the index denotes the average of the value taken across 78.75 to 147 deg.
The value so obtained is 6.15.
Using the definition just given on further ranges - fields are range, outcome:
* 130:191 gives 5.99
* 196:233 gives 3.84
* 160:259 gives 5.07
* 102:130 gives 6.15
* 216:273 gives 5.69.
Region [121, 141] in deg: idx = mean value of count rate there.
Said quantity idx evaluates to 6.16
